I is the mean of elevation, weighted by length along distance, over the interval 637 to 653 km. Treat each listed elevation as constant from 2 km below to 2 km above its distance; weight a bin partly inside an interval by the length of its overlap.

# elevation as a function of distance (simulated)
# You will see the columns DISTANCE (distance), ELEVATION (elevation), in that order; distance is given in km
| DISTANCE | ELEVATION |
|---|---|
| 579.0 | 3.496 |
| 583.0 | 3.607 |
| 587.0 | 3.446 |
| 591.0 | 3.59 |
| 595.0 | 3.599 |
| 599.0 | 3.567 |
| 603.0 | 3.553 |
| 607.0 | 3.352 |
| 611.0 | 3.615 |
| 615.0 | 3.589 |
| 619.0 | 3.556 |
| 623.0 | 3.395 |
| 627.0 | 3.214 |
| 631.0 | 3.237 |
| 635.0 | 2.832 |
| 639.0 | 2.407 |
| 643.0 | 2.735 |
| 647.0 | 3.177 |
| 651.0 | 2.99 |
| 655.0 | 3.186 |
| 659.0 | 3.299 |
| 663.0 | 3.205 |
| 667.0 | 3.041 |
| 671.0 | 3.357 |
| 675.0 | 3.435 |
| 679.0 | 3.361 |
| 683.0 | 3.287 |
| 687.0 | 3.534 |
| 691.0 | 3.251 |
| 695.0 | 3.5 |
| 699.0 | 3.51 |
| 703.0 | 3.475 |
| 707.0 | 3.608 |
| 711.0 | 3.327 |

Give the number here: 2.83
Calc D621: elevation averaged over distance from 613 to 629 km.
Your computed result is 3.44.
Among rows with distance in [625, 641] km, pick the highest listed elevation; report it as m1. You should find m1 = 3.237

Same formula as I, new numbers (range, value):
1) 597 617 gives 3.54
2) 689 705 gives 3.43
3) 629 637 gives 3.03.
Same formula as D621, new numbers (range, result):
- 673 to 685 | 3.36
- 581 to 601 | 3.56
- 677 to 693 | 3.36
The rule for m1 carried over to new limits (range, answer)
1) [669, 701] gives 3.534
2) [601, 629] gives 3.615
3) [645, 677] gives 3.435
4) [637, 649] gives 3.177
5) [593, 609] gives 3.599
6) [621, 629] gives 3.395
